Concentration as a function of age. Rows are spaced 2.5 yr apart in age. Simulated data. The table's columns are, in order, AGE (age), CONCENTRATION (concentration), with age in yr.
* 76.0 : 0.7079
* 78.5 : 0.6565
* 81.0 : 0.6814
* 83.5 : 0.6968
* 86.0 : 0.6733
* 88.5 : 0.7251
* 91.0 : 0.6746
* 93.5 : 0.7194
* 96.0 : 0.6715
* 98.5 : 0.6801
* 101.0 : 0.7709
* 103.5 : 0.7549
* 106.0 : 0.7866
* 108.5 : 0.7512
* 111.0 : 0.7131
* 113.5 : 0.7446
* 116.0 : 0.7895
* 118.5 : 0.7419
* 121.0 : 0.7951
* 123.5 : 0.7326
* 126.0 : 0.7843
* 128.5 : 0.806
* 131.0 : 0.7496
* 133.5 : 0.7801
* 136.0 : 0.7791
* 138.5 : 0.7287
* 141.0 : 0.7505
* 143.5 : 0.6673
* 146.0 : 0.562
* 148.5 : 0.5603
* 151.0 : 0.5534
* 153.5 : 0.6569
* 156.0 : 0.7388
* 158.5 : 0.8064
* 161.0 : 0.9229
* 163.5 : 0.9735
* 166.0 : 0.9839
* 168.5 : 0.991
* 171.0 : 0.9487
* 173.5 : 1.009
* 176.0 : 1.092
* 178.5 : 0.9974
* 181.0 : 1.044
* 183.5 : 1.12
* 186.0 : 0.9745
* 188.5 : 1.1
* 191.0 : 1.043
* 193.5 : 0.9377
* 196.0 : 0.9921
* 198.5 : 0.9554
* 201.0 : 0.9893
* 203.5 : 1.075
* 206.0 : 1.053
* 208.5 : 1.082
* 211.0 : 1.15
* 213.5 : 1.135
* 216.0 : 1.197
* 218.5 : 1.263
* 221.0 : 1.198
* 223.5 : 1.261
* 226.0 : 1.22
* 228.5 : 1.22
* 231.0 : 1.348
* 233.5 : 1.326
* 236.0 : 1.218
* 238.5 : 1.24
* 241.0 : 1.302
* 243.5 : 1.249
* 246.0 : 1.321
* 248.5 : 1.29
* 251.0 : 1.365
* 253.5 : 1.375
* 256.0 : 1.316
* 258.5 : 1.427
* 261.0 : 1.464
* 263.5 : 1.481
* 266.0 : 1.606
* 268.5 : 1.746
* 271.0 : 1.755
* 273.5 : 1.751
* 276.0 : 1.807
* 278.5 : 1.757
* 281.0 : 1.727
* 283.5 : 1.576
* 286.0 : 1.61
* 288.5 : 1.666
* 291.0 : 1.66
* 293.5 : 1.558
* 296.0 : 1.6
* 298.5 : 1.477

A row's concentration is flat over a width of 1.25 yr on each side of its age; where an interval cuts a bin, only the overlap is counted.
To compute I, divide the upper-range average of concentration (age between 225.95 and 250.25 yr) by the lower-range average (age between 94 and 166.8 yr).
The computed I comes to 1.7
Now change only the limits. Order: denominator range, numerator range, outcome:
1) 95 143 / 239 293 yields 2.04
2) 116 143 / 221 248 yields 1.66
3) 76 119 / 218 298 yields 2.03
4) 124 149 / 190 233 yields 1.56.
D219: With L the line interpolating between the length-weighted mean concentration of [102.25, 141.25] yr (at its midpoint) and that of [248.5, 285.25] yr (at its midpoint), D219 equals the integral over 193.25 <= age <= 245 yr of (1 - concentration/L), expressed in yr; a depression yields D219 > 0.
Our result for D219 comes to 5.6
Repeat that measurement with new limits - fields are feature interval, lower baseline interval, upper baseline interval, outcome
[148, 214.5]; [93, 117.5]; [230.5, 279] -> 8.65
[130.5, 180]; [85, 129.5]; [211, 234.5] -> 7.07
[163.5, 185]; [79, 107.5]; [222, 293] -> 1.28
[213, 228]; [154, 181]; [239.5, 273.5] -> 0.33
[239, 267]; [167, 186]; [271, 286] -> 3.07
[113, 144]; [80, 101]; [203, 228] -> 2.84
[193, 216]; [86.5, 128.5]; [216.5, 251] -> 1.89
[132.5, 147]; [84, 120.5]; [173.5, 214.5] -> 2.43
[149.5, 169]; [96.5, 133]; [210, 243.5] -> 2.72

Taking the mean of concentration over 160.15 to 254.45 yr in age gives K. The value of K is 1.13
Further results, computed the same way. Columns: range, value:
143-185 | 0.865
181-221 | 1.07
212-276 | 1.37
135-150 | 0.671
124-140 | 0.769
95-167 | 0.749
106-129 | 0.762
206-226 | 1.18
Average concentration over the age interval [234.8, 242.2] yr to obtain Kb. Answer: 1.25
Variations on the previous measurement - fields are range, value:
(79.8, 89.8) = 0.694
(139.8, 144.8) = 0.707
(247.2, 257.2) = 1.34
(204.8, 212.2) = 1.09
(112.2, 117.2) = 0.766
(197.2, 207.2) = 1.02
